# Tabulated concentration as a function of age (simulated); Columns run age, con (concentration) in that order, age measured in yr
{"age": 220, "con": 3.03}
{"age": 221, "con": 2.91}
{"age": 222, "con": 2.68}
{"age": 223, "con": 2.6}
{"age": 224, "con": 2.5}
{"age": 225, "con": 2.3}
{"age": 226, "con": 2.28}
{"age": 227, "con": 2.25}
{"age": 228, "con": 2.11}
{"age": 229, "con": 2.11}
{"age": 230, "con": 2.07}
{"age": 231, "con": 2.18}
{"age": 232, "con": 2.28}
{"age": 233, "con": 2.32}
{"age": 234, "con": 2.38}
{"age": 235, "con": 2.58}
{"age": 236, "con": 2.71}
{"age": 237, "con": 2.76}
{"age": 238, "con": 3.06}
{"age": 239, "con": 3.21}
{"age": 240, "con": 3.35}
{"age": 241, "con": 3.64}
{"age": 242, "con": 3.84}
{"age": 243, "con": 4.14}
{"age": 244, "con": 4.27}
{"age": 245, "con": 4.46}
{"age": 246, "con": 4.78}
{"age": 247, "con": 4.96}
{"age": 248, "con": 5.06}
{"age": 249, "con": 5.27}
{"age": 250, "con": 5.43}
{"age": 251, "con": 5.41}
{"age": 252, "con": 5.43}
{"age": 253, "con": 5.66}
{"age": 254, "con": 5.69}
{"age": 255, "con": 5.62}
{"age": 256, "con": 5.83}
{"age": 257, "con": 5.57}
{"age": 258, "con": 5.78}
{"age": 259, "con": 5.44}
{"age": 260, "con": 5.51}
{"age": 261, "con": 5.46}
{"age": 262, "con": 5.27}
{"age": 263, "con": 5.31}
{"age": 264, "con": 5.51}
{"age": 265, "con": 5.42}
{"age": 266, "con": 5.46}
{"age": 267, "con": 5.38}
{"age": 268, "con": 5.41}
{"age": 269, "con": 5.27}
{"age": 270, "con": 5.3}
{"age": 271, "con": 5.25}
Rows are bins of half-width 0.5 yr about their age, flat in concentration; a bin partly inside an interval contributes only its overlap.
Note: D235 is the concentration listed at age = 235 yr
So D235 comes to 2.58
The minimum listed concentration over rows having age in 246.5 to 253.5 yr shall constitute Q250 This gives 4.96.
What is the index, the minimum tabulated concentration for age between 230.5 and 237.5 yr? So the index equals 2.18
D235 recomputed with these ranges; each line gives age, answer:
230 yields 2.07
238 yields 3.06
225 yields 2.3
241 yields 3.64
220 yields 3.03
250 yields 5.43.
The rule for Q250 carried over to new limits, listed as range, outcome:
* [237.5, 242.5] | 3.06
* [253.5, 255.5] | 5.62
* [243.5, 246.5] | 4.27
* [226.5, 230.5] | 2.07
